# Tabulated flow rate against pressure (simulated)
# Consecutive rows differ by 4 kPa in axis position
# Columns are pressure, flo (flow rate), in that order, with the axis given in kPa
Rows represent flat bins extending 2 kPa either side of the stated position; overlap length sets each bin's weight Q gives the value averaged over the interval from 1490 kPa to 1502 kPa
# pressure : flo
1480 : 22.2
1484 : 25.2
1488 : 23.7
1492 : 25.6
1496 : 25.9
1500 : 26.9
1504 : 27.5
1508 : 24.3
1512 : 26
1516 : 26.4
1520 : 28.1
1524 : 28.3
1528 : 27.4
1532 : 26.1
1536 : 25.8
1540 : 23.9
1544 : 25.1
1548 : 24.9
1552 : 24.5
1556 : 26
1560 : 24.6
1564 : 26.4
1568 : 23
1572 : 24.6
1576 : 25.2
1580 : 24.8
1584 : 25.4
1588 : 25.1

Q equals 26.1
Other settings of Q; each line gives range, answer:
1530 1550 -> 25.2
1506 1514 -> 25.1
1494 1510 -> 26.1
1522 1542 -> 26.3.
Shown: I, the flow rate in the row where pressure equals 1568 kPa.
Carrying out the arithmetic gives 23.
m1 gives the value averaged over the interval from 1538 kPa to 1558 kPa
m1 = 24.9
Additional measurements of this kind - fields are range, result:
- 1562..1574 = 24.7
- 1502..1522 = 26.5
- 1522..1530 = 27.9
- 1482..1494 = 24.8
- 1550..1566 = 25.4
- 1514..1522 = 27.2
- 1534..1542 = 24.9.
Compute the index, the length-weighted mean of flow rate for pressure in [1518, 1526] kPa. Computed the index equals 28.2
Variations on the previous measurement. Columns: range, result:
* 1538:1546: 24.5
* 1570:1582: 24.9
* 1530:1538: 26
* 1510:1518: 26.2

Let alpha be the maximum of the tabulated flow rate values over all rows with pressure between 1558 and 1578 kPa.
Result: 26.4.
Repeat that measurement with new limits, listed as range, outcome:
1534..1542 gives 25.8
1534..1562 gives 26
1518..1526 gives 28.3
